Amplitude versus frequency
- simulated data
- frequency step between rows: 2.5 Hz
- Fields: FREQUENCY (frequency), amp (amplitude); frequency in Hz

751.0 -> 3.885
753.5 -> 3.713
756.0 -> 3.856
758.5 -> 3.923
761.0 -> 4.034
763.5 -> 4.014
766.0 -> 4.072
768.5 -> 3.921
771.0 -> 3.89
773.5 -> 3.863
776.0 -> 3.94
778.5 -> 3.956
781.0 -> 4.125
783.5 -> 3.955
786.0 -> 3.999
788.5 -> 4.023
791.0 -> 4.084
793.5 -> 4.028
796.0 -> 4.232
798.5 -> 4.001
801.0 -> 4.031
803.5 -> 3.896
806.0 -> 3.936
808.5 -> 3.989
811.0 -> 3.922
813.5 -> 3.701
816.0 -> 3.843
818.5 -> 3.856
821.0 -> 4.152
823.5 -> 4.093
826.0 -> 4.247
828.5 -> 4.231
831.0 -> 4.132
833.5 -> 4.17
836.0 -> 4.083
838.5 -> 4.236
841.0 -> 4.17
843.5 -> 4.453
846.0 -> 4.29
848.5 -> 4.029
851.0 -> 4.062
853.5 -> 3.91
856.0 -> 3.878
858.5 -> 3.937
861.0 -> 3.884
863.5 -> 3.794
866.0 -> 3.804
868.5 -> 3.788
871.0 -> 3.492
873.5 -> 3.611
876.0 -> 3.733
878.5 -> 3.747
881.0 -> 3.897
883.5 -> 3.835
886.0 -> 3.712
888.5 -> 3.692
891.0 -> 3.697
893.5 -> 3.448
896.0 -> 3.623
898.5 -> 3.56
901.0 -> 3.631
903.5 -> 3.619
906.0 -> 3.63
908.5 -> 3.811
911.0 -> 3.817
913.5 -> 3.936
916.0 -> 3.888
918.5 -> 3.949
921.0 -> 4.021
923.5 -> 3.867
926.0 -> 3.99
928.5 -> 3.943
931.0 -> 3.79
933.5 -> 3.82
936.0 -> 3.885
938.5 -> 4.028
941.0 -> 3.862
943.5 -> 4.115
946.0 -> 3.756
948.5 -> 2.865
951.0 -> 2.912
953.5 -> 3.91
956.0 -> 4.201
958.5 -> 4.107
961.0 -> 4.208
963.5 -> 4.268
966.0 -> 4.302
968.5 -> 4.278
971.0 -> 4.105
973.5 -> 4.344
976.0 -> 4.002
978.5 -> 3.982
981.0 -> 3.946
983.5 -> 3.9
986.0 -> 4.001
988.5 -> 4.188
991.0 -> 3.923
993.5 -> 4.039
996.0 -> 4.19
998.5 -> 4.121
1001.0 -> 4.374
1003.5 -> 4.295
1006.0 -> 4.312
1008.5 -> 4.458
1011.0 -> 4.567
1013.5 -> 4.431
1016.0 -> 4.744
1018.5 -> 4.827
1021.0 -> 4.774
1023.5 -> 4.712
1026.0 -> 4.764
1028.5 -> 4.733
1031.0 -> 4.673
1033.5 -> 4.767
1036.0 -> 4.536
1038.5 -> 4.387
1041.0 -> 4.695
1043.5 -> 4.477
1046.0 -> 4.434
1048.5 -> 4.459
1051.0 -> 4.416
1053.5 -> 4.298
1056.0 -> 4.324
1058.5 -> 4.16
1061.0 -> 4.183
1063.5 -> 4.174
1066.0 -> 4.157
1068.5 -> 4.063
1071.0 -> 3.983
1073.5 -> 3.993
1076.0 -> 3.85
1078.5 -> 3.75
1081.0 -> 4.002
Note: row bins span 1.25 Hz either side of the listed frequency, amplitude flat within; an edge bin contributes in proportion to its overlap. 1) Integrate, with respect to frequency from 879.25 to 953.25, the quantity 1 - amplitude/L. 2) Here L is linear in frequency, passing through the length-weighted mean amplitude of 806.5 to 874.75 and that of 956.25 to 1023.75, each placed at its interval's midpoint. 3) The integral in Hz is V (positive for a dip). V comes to 6.9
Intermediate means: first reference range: 3.99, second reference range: 4.27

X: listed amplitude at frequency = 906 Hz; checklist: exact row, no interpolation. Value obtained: 3.63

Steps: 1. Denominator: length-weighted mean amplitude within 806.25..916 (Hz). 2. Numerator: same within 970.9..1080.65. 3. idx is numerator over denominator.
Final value 1.11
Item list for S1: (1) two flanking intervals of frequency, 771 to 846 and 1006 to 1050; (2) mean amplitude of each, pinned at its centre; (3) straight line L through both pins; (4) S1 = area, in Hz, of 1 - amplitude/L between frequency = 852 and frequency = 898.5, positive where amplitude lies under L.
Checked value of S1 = 5.19 Hz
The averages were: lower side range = 4.05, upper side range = 4.6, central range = 3.75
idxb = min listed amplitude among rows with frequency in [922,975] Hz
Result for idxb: 2.865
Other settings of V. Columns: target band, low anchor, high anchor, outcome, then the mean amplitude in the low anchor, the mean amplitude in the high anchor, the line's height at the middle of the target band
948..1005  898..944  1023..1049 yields 2.4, 3.85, 4.6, 4.21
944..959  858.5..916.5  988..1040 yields 1.8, 3.73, 4.47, 4.1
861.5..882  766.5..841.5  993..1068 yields 2.0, 4.02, 4.45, 4.15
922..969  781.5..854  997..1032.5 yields 5.2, 4.06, 4.55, 4.38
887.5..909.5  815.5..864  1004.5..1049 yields 3.2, 4.08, 4.6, 4.24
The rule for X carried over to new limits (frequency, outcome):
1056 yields 4.324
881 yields 3.897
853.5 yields 3.91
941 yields 3.862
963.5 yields 4.268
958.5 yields 4.107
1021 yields 4.774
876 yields 3.733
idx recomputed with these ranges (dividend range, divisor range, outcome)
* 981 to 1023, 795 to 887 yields 1.09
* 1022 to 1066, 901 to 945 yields 1.16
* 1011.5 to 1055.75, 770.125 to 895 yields 1.16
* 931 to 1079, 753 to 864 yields 1.05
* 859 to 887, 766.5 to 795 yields 0.94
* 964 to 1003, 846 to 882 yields 1.07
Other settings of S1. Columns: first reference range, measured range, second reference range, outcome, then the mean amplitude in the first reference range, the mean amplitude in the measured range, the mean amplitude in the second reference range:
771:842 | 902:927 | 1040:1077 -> 1.7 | 4.03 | 3.85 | 4.24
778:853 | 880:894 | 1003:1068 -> 1.6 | 4.06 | 3.72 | 4.49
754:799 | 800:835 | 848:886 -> -0.9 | 3.99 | 4.01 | 3.82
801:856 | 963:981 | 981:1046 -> 0.8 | 4.06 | 4.16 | 4.43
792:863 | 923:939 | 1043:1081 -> 0.8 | 4.05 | 3.9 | 4.17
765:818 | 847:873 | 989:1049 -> 1.7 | 3.97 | 3.85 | 4.48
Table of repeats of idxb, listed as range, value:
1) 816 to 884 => 3.492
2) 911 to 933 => 3.79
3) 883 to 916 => 3.448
